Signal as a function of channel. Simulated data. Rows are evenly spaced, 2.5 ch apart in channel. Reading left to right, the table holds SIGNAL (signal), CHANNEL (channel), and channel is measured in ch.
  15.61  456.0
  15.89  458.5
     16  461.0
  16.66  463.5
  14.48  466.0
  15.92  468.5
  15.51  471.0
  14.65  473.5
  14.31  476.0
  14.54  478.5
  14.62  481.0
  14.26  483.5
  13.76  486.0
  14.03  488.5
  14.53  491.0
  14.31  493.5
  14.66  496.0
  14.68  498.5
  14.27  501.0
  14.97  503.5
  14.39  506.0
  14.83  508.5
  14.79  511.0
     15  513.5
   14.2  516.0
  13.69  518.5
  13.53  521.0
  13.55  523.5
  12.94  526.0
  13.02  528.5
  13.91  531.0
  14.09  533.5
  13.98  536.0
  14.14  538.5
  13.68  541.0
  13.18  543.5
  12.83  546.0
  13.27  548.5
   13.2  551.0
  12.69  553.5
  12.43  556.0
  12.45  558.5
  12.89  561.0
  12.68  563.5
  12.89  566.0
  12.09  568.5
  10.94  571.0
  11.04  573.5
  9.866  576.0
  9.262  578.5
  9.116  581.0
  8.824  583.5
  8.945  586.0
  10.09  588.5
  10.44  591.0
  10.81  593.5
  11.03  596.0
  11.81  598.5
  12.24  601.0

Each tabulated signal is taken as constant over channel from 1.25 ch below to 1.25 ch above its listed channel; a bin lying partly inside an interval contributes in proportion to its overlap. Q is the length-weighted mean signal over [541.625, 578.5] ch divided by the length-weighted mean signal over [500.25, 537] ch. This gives 0.9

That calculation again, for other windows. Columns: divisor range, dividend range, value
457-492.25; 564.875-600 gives 0.70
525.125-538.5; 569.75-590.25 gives 0.72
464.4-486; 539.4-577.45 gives 0.84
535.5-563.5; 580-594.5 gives 0.74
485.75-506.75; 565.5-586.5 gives 0.71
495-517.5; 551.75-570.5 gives 0.86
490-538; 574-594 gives 0.68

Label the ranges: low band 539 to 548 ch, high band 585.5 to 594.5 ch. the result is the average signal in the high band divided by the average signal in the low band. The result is 0.8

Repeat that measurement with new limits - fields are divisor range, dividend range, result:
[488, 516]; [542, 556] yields 0.89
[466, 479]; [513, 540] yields 0.92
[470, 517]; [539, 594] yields 0.80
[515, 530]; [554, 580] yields 0.86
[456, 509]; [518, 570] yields 0.89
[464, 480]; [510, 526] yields 0.94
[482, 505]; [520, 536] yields 0.94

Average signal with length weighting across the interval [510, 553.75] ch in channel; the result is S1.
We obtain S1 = 13.7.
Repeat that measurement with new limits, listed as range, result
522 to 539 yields 13.6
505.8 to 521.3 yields 14.4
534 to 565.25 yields 13.1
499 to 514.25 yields 14.7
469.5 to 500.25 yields 14.5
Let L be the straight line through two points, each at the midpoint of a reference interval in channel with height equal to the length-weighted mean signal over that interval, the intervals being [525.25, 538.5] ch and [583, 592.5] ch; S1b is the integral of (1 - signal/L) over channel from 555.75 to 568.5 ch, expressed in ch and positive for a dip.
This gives -1.3 ch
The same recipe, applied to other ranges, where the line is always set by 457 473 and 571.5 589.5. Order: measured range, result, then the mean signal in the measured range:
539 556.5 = -2.71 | 13.1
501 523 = -1.92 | 14.4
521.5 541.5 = -2.40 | 13.7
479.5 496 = 0.23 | 14.3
